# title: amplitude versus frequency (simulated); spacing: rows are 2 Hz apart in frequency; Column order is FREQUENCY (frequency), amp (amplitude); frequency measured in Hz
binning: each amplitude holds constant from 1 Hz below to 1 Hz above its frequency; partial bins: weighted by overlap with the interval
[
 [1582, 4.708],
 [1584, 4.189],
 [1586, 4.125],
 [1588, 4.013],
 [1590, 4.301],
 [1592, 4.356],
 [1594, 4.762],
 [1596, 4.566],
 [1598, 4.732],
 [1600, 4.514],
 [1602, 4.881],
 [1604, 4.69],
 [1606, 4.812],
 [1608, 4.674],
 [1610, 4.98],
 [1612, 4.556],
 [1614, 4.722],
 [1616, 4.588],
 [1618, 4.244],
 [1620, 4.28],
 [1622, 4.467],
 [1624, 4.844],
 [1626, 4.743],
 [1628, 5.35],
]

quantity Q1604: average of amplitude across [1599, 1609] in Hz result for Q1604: 4.71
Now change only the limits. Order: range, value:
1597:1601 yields 4.62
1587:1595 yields 4.36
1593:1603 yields 4.69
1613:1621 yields 4.46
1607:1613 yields 4.74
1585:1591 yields 4.15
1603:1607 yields 4.75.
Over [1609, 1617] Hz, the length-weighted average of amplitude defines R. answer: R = 4.71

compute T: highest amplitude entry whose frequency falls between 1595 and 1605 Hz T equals 4.881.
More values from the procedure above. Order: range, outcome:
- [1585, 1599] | 4.762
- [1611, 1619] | 4.722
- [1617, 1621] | 4.28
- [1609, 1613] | 4.98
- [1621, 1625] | 4.844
